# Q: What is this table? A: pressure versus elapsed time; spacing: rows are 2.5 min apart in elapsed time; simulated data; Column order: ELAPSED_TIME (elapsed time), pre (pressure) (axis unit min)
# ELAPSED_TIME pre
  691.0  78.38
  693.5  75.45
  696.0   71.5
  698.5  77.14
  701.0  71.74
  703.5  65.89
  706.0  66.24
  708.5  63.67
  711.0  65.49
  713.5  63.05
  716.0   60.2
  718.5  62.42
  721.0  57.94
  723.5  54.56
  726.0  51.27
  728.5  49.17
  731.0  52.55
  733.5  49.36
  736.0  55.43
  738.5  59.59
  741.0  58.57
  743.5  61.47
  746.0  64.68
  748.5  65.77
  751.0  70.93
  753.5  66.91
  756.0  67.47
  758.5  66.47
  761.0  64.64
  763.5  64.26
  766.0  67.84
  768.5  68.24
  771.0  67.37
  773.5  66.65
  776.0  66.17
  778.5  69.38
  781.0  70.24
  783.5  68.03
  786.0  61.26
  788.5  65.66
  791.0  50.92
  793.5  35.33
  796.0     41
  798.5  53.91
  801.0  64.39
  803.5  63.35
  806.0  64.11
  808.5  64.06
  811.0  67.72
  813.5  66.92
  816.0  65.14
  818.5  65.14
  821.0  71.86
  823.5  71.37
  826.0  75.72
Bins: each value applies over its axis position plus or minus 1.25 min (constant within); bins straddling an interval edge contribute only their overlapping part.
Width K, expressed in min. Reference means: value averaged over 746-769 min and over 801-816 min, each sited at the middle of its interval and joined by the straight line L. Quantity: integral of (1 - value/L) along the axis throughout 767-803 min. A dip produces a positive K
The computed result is 2.85 min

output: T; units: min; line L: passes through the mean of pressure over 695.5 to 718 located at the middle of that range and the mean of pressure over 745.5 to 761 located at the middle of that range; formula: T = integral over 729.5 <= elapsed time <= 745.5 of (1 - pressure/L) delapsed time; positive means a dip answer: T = 2.5 min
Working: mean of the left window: 66.9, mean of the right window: 67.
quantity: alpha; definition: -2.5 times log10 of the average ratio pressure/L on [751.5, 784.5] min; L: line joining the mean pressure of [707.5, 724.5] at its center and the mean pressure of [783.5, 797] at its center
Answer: -0.216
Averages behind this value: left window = 61.1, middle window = 67.3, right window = 52.6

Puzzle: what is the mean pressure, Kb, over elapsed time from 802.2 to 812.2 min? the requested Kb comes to 64.8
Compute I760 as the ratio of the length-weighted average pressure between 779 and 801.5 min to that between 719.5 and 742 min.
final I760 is 1.0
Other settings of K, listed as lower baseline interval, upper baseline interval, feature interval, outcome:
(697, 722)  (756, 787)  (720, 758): 4.0 min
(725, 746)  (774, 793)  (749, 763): -2.0 min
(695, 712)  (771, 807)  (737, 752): 0.3 min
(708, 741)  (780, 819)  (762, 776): -1.8 min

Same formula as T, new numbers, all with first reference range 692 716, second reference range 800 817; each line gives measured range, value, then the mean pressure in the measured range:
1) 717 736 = 3.85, 54.1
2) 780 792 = 0.46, 63.3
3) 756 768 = 0.09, 66.1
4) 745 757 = -0.03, 67.2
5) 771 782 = -0.30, 68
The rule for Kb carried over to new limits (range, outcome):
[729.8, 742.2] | 55.1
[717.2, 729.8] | 55.1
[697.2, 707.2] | 70.3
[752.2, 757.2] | 67.2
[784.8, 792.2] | 59.3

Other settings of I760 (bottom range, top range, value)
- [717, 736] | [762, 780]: 1.24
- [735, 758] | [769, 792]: 1.03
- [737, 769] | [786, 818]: 0.90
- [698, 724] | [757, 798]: 0.96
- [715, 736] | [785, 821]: 1.09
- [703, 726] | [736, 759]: 1.04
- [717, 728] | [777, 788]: 1.20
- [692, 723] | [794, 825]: 0.94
